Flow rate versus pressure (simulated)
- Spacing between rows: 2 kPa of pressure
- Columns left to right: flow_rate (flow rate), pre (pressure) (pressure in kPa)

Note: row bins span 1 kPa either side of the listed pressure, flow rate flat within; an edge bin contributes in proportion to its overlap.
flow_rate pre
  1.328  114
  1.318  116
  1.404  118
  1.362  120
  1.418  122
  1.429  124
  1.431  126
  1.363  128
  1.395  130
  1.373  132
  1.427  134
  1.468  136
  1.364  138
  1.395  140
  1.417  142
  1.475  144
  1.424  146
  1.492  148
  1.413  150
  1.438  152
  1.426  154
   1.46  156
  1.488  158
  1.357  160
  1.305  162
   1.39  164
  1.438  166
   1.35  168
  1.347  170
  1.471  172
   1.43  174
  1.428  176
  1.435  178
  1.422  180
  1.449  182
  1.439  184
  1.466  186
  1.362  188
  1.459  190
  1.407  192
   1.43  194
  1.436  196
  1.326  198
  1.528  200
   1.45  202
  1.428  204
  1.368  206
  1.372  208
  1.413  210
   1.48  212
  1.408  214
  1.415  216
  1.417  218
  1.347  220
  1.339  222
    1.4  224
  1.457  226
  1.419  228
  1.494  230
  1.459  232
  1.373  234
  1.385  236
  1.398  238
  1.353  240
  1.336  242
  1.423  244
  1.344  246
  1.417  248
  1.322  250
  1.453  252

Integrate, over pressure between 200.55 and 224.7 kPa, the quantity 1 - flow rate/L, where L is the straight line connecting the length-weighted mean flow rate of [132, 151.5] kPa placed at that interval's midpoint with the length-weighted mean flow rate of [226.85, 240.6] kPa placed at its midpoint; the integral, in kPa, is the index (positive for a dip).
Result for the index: 0.20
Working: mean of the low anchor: 1.43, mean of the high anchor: 1.41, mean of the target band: 1.41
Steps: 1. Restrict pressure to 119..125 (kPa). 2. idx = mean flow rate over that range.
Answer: 1.4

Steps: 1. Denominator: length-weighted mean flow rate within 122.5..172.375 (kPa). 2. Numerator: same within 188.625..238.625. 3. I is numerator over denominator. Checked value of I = 1.00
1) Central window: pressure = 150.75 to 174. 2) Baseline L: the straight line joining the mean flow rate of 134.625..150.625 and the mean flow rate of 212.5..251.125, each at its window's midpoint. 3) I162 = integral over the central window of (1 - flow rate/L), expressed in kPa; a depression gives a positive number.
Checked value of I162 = 0.26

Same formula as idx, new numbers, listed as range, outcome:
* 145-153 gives 1.44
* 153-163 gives 1.41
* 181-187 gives 1.45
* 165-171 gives 1.38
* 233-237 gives 1.38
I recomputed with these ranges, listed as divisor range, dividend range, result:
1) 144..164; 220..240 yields 0.99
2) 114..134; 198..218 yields 1.03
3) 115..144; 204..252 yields 1.00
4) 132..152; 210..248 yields 0.98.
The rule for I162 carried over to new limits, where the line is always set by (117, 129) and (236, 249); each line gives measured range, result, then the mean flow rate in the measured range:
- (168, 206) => -1.0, 1.42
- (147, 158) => -0.4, 1.45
